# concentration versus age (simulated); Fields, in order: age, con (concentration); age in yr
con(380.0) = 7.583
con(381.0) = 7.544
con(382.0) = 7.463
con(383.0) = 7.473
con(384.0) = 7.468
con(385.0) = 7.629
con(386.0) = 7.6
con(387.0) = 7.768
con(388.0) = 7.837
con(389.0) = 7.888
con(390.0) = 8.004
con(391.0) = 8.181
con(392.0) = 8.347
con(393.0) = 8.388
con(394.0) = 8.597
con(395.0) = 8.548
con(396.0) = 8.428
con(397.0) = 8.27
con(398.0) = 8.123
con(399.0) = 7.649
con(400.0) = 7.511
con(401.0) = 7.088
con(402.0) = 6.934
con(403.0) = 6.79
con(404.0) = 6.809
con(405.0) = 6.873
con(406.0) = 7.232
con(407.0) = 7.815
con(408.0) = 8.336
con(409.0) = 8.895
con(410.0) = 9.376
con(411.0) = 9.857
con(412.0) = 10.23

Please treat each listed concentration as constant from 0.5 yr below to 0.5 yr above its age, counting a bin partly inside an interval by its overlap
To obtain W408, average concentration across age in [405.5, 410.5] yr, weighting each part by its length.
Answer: 8.33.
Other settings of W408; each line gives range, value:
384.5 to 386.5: 7.61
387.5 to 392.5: 8.05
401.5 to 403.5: 6.86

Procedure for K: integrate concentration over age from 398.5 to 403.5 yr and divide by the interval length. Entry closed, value 7.19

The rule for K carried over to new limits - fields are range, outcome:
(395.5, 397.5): 8.35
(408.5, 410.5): 9.14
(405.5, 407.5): 7.52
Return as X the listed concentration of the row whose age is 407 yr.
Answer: 7.815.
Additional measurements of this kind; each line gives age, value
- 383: 7.473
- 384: 7.468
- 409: 8.895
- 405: 6.873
